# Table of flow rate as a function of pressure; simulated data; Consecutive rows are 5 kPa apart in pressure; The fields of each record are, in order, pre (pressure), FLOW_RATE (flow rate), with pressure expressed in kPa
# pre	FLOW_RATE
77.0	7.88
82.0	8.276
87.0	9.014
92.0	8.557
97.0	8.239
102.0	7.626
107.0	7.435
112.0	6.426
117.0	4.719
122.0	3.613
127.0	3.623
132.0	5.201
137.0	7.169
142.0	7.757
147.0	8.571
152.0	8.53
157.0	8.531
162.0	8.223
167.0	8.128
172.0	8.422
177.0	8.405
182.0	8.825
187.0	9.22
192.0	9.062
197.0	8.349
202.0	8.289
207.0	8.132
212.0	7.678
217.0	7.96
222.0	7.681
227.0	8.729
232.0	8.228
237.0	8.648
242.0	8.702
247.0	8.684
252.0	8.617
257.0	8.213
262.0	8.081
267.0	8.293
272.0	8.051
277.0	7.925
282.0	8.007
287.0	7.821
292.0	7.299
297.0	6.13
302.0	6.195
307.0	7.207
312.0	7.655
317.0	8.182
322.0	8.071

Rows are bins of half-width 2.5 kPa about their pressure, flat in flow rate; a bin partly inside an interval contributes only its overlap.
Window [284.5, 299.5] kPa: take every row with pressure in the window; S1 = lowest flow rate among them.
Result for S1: 6.13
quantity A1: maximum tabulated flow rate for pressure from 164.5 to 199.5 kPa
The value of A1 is 9.22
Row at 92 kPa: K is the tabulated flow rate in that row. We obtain 8.557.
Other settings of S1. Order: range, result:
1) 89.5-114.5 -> 6.426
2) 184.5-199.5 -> 8.349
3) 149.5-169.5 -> 8.128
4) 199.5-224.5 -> 7.678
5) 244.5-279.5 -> 7.925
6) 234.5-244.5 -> 8.648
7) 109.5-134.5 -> 3.613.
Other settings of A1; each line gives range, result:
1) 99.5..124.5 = 7.626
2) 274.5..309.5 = 8.007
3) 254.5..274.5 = 8.293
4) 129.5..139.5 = 7.169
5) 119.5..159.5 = 8.571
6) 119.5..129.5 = 3.623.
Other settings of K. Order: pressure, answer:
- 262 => 8.081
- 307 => 7.207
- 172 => 8.422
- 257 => 8.213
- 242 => 8.702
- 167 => 8.128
